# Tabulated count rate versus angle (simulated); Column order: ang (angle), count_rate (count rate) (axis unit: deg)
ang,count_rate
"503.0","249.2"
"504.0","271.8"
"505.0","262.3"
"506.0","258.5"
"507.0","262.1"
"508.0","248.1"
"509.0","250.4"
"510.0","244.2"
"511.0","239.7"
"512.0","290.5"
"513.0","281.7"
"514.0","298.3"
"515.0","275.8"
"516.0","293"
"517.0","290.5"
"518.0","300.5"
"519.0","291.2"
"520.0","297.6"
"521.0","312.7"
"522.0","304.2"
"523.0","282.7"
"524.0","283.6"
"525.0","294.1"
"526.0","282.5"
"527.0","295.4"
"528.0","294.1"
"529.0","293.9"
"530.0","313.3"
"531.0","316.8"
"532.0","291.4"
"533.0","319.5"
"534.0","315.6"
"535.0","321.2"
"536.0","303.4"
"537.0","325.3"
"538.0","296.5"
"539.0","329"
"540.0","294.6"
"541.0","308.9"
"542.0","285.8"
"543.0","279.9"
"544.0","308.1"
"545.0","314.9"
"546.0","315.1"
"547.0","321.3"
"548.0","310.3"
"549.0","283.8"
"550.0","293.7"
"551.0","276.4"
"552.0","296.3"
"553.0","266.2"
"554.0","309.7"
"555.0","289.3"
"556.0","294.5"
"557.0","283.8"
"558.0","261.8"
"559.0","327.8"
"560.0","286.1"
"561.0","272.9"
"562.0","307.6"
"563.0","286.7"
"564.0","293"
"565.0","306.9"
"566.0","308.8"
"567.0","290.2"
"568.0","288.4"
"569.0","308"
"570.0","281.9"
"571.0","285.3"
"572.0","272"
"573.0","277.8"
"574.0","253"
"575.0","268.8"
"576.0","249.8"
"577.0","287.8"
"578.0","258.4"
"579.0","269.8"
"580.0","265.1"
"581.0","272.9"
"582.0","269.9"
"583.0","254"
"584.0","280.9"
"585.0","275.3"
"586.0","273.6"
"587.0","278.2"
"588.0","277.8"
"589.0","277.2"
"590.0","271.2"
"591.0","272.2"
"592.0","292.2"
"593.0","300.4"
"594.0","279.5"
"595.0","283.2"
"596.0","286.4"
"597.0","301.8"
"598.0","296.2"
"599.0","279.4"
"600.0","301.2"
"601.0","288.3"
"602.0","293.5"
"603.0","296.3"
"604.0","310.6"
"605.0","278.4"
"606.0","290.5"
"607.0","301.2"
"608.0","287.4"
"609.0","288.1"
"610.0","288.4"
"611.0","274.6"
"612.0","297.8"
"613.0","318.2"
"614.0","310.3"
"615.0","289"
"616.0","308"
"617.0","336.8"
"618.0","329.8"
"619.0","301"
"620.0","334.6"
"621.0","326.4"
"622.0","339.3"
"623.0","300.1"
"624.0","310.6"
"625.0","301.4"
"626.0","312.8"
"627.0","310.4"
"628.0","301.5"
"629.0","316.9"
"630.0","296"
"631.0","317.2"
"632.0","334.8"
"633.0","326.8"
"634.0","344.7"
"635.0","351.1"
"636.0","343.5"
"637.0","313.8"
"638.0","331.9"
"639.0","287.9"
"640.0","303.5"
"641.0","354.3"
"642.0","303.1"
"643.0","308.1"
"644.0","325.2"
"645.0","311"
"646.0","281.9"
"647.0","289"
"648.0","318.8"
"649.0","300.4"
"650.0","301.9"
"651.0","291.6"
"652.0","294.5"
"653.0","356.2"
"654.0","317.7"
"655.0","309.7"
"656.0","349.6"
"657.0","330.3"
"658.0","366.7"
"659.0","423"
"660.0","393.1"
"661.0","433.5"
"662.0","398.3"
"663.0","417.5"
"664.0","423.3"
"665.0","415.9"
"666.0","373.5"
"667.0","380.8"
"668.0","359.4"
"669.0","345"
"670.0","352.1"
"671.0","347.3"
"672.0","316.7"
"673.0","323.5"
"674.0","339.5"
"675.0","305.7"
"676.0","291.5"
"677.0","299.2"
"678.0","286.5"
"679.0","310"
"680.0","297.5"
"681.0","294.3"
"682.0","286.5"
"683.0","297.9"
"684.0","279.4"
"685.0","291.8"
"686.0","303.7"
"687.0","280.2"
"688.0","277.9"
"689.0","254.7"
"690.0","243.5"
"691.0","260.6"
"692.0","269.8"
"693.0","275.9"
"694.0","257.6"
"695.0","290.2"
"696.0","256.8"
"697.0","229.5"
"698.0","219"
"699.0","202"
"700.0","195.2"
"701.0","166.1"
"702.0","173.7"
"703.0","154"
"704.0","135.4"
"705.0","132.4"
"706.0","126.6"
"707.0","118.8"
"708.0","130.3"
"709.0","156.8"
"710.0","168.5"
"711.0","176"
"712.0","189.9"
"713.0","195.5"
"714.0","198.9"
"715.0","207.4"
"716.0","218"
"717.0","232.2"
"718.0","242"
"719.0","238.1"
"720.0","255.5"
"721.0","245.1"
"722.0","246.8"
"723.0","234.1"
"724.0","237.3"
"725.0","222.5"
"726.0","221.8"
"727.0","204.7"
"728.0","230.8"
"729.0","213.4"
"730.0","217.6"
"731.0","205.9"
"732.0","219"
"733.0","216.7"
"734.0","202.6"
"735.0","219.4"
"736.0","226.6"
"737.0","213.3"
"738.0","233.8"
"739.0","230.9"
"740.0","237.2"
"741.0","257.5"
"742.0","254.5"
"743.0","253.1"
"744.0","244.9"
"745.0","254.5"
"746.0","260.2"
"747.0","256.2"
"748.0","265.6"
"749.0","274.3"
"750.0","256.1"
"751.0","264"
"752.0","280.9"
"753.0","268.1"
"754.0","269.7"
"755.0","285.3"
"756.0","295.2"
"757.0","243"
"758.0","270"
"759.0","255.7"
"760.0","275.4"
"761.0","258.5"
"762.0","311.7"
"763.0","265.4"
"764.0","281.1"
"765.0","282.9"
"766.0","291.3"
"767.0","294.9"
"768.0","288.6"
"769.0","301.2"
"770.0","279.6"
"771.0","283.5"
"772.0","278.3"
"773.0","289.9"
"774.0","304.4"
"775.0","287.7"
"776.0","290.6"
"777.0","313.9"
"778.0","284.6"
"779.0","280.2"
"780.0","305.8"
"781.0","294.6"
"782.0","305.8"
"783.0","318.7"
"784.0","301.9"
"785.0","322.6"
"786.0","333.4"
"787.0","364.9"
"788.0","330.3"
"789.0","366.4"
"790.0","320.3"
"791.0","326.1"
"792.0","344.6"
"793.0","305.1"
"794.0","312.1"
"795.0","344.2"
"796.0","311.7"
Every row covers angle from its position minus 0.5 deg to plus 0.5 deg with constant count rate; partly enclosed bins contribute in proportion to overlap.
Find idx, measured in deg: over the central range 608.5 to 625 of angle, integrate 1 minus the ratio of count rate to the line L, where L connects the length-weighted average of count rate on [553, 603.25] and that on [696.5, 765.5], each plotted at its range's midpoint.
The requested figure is -2.5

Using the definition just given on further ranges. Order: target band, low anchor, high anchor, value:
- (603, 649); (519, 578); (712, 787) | -4.9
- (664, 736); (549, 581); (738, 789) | 8.8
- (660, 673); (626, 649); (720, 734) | -4.2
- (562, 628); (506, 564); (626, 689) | 4.0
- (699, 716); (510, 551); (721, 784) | 6.5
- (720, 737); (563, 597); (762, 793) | 4.3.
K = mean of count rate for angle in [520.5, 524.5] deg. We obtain 296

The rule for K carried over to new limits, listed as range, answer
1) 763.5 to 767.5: 288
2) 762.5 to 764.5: 273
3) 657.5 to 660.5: 394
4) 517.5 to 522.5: 301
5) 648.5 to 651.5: 298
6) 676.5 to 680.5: 298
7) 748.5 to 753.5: 269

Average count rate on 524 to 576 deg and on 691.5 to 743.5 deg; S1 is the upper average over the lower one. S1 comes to 0.7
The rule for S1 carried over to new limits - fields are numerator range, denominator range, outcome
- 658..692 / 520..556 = 1.10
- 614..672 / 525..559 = 1.11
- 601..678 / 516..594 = 1.12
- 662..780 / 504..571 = 0.89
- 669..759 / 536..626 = 0.83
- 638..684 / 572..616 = 1.18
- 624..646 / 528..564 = 1.06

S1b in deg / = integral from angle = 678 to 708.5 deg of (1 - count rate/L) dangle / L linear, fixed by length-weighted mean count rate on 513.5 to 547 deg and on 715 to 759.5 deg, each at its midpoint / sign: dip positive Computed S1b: 2.5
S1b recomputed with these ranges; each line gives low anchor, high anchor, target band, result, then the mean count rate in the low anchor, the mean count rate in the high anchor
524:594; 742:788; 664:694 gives -2.4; 290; 284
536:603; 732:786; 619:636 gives -2.3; 288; 271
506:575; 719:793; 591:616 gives -0.6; 292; 270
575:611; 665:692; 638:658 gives -1.0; 282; 309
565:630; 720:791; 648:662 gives -3.1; 291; 269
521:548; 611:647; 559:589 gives 2.8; 304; 316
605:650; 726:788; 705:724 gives 5.7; 311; 269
